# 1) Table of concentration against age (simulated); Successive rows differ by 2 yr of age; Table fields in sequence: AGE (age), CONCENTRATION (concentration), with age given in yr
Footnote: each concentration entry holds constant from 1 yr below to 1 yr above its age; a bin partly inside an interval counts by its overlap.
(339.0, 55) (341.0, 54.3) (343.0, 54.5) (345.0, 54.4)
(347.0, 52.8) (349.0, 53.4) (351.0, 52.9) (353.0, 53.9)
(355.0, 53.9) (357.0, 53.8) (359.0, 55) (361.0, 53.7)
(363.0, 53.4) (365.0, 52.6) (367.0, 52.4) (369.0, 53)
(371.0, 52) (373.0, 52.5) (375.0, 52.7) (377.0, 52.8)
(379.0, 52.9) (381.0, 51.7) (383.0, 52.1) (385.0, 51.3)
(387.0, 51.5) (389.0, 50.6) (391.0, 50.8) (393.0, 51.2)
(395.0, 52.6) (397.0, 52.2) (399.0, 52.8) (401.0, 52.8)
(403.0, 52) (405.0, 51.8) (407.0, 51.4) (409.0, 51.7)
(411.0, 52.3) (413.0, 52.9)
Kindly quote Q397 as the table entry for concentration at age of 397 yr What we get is 52.2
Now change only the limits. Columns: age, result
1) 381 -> 51.7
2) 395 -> 52.6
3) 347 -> 52.8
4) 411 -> 52.3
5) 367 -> 52.4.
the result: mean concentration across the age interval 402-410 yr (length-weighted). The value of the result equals 51.7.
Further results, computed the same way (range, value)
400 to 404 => 52.4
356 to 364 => 54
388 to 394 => 50.9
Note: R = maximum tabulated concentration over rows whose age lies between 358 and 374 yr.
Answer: 55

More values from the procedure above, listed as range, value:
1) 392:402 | 52.8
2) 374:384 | 52.9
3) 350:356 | 53.9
